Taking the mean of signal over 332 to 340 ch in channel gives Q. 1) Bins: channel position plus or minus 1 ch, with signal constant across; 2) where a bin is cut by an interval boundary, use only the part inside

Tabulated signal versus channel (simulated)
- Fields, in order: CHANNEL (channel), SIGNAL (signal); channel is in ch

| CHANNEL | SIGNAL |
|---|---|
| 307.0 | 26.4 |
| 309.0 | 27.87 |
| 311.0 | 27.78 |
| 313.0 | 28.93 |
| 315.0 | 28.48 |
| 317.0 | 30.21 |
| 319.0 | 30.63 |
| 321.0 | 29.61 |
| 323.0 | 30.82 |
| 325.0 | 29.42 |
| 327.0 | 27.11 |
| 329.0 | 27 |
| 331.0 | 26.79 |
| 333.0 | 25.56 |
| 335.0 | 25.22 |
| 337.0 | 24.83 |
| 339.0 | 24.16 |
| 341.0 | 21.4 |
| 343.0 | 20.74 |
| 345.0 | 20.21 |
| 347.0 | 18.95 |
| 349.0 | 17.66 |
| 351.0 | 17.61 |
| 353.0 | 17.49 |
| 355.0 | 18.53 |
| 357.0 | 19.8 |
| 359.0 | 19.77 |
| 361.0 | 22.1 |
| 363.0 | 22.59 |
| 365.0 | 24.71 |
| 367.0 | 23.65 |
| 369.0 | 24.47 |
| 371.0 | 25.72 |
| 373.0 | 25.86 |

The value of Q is 24.9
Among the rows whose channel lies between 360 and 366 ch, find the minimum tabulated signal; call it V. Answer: 22.1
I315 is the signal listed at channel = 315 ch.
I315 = 28.48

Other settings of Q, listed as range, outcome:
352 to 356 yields 18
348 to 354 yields 17.6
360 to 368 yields 23.3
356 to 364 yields 21.1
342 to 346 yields 20.5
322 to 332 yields 28.2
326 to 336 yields 26.3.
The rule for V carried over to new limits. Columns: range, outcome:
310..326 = 27.78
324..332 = 26.79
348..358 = 17.49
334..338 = 24.83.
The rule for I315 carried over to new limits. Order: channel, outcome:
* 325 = 29.42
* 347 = 18.95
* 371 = 25.72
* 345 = 20.21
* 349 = 17.66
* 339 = 24.16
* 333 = 25.56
